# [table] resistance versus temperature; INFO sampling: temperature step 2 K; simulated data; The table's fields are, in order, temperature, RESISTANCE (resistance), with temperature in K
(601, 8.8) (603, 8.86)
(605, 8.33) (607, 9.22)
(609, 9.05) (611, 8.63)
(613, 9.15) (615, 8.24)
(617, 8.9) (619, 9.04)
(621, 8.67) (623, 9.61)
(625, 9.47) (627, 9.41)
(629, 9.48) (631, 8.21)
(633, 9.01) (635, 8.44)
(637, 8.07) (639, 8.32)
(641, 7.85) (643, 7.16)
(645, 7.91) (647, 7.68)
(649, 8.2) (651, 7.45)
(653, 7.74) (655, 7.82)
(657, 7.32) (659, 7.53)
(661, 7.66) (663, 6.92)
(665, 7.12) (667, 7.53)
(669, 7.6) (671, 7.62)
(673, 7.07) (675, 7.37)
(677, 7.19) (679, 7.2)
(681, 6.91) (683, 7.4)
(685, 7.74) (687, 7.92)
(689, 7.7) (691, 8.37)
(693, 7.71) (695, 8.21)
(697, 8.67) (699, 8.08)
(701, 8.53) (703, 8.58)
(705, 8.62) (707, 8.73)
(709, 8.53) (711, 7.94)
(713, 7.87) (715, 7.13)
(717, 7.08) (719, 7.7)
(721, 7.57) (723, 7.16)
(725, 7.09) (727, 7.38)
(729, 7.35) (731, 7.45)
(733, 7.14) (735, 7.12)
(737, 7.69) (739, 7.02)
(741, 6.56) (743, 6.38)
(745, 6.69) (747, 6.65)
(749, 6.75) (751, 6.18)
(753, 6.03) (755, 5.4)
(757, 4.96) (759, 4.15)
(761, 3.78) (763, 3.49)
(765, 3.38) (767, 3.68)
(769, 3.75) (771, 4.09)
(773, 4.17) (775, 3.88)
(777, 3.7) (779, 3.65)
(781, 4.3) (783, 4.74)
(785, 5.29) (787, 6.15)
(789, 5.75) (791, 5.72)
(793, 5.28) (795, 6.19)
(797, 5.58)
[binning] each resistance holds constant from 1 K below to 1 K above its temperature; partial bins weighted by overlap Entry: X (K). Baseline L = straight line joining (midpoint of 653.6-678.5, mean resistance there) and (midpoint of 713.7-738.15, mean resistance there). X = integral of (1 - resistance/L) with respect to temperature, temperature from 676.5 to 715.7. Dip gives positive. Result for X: -3.2 K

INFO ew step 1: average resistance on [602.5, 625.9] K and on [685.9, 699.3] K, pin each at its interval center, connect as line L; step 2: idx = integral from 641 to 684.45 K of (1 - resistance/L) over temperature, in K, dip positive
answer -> 4.9 K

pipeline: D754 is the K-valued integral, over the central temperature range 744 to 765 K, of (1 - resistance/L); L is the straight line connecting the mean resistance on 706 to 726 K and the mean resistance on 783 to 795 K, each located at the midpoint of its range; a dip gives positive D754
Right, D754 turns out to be 4.2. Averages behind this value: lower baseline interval 7.68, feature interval 5.31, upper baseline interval 5.61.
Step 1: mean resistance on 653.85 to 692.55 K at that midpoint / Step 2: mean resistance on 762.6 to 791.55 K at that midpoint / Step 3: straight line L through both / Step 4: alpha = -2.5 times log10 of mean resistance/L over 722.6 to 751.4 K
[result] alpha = -0.245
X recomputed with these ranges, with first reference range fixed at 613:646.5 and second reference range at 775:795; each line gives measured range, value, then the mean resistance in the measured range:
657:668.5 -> 0.7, 7.36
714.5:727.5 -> -1.7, 7.31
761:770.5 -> 3.1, 3.62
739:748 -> -1.0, 6.62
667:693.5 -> -0.4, 7.52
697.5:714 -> -3.7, 8.37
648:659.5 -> 0.5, 7.68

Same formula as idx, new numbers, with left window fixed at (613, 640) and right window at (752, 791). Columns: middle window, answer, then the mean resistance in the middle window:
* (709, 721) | -2.8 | 7.63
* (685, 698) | -2.2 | 8.07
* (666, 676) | 0.1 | 7.44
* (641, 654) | 0.8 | 7.7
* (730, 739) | -2.8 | 7.31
